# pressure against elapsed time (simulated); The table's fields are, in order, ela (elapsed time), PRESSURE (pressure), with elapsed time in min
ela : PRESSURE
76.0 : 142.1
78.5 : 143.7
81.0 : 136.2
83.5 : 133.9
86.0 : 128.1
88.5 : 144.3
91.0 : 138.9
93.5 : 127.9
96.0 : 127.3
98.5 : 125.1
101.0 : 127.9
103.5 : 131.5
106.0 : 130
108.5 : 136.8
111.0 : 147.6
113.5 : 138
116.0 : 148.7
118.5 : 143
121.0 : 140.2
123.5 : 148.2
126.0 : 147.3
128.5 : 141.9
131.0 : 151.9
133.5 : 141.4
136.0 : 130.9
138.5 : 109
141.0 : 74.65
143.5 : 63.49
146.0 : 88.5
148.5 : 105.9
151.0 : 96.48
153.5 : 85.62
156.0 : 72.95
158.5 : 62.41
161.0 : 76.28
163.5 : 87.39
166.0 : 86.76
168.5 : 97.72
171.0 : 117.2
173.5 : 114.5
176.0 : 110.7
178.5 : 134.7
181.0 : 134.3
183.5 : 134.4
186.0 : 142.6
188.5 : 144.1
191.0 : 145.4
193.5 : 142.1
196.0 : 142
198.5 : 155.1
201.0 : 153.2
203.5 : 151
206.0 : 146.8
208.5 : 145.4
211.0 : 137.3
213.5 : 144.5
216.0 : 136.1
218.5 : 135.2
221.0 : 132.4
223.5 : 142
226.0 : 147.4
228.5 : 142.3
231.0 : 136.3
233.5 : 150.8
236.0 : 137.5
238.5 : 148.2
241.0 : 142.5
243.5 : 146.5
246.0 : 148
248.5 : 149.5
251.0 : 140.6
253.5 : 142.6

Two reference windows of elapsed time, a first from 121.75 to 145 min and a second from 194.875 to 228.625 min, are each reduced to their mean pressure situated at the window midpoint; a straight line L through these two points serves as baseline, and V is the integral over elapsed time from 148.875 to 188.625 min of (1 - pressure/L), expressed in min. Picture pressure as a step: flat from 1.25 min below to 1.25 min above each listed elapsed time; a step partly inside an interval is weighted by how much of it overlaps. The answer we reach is 8.35 min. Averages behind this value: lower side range 123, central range 105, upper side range 144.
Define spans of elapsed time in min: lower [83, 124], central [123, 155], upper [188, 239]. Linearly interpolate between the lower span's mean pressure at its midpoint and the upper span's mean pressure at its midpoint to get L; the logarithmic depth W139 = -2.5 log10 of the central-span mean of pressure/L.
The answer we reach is 0.22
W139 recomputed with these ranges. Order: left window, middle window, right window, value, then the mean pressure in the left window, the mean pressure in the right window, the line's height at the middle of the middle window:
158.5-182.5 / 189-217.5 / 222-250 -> -0.17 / 105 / 144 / 125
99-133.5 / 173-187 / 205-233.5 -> 0.09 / 141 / 141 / 141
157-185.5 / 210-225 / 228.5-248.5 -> -0.05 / 106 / 144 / 132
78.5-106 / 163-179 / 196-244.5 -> 0.29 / 133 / 144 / 139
